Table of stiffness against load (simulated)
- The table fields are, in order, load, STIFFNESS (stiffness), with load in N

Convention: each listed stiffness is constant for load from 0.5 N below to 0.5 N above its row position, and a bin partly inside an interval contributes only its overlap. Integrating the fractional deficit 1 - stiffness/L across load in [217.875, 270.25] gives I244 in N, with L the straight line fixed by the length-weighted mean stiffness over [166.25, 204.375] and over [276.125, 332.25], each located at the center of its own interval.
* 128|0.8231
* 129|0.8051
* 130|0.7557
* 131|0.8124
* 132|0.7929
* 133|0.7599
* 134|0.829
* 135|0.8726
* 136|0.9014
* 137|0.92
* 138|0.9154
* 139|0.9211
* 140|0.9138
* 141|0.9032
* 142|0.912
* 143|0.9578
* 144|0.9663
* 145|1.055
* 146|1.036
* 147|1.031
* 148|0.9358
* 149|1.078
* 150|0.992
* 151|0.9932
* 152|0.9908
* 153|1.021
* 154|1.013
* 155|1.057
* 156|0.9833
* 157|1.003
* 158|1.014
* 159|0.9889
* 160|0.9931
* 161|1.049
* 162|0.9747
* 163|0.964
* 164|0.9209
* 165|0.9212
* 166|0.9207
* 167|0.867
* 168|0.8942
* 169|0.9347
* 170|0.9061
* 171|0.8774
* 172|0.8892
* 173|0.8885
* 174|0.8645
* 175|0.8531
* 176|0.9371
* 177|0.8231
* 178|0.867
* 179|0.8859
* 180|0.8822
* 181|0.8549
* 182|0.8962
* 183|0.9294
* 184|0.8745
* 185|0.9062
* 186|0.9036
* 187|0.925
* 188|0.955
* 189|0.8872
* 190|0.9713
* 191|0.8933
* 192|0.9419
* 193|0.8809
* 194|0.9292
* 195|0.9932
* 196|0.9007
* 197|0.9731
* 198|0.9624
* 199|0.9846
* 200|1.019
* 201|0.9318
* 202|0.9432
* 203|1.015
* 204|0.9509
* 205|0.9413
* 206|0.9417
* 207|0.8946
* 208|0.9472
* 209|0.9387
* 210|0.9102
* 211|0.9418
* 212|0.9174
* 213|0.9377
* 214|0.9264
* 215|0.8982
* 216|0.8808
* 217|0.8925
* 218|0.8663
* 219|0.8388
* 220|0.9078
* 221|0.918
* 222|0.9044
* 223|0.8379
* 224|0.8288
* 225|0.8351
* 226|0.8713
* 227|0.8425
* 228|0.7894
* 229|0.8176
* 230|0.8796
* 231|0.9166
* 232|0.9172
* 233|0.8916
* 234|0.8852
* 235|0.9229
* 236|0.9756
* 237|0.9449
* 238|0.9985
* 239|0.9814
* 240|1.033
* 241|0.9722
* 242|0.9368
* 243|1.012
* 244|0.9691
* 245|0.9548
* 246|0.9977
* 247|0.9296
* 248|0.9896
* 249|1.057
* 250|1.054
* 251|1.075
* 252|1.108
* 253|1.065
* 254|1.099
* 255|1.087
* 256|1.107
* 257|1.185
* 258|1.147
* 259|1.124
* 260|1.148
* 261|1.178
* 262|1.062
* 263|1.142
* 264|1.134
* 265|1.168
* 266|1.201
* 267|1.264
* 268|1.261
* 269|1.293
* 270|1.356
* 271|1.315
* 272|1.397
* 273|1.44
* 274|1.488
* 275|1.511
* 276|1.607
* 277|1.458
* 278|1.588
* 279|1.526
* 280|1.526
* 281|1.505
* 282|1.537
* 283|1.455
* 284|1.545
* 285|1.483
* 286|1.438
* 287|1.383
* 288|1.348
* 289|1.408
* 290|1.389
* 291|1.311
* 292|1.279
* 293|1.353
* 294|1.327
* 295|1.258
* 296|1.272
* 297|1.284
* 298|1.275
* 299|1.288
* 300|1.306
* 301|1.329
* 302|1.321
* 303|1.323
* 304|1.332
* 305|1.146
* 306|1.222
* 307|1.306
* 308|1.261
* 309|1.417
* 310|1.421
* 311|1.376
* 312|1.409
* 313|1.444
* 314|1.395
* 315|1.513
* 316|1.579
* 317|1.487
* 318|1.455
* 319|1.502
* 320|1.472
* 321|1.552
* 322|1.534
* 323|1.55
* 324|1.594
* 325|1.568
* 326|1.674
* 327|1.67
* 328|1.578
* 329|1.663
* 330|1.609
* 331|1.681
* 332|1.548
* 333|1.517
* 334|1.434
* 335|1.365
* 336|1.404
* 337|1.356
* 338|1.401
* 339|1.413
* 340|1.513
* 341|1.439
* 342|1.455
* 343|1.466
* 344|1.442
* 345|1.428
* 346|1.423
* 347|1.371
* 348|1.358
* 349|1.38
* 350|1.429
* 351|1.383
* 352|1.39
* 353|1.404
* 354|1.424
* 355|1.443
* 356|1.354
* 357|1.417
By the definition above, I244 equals 7.4 N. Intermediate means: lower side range 0.916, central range 1.01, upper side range 1.44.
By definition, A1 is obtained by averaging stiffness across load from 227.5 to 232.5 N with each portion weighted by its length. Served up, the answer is 0.864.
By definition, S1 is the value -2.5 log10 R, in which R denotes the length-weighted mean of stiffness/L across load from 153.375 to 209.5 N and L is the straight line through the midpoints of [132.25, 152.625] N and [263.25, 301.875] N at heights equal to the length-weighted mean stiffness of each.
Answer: 0.14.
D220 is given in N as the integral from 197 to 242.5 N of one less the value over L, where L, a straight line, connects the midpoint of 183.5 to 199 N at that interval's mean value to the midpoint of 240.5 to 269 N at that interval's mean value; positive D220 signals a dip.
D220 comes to 3.71 N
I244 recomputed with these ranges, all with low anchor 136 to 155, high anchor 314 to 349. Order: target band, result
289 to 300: 0.7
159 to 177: 2.0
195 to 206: 1.6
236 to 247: 2.4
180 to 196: 2.6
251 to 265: 1.8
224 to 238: 3.8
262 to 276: 0.2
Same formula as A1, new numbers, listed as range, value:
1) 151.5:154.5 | 1.01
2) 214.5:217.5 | 0.89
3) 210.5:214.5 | 0.931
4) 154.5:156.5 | 1.02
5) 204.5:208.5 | 0.931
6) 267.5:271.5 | 1.31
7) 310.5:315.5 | 1.43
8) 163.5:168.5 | 0.905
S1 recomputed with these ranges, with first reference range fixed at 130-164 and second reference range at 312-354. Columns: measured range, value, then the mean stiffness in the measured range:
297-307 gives 0.089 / 1.28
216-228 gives 0.324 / 0.865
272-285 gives -0.140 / 1.51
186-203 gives 0.154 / 0.944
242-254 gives 0.213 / 1.02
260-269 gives 0.094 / 1.18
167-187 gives 0.169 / 0.888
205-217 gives 0.227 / 0.921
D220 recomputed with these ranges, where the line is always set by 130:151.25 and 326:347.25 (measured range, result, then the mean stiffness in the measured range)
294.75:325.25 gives 0.47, 1.39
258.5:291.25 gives -1.25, 1.36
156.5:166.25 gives 0.07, 0.976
